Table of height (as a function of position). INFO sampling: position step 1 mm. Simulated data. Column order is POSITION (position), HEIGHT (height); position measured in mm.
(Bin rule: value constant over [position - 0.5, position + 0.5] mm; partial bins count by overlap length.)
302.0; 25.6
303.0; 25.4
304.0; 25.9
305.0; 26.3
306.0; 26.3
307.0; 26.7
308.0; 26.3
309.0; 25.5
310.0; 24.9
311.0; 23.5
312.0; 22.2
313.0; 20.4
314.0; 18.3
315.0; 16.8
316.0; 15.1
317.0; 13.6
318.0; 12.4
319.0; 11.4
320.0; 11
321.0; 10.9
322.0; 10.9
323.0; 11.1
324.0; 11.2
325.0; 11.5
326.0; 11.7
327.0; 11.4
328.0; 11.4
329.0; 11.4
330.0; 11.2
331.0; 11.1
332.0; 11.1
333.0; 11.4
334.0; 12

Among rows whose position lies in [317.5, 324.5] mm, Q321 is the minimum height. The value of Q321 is 10.9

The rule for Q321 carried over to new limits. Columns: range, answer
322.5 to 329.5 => 11.1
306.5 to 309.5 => 25.5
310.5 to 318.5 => 12.4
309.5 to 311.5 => 23.5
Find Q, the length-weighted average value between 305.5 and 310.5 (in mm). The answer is 25.9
